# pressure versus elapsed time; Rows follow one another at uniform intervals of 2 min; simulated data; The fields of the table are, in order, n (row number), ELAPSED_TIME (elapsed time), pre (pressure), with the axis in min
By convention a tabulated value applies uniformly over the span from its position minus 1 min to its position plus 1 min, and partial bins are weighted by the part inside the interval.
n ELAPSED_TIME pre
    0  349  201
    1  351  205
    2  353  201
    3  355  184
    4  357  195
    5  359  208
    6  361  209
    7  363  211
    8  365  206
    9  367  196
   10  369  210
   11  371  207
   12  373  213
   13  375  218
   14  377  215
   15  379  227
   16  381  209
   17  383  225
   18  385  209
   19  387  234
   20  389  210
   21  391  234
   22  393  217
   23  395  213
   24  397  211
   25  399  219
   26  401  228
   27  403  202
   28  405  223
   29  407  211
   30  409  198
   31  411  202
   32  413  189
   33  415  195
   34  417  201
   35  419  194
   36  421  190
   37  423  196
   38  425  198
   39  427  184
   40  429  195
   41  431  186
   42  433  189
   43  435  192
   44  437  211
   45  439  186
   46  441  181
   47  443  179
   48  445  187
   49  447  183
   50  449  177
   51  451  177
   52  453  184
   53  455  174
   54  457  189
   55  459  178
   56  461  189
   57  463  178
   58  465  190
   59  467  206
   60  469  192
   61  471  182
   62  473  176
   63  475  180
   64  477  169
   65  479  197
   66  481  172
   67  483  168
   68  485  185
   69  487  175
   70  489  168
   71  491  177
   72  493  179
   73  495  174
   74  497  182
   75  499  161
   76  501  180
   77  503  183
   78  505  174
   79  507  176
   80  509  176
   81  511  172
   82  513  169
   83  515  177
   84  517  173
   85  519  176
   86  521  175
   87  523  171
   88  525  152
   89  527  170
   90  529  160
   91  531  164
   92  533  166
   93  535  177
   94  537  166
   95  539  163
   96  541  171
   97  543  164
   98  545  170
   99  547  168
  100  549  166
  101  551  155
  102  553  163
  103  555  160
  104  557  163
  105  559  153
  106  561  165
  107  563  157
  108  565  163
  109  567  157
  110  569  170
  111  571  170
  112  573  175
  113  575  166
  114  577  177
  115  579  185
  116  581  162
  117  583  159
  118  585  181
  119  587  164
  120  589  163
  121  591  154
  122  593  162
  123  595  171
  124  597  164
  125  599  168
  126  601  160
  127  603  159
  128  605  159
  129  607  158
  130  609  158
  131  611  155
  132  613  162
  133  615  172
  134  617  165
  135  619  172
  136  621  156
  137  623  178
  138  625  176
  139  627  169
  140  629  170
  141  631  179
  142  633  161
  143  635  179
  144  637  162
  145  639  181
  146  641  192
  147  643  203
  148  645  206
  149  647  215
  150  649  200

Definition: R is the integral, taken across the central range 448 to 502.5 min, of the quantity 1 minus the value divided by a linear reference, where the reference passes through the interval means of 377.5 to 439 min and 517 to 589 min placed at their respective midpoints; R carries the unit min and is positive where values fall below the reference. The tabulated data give 2.2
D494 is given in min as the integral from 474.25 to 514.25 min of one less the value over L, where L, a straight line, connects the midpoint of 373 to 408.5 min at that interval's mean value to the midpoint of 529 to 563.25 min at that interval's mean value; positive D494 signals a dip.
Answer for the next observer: 1.35 min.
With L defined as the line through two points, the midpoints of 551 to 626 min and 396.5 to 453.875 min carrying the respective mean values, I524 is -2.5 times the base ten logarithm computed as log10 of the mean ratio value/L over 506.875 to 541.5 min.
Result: 0.05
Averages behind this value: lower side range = 195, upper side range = 165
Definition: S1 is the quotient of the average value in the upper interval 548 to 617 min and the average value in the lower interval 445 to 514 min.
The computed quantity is 0.91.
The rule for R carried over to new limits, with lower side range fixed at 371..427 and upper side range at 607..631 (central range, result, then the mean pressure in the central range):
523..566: 4.2 min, 164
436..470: 2.3 min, 186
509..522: 0.9 min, 174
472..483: 0.9 min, 178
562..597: 1.6 min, 167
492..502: 0.8 min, 175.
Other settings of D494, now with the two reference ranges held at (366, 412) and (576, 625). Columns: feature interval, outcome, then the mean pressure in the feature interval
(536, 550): 0.9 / 167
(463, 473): 0.3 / 189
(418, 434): 1.1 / 192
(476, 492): 1.3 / 176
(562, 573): 0.5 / 164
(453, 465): 0.9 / 182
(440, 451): 1.1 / 181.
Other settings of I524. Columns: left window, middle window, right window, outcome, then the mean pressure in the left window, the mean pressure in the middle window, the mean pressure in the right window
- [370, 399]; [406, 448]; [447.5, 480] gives 0.04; 217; 193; 184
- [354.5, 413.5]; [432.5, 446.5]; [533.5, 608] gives 0.05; 212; 189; 165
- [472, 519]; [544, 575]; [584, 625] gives 0.03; 176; 164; 164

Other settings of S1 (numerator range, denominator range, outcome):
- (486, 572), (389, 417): 0.80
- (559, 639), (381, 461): 0.84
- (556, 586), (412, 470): 0.88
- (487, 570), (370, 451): 0.83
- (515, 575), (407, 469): 0.87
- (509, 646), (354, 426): 0.81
